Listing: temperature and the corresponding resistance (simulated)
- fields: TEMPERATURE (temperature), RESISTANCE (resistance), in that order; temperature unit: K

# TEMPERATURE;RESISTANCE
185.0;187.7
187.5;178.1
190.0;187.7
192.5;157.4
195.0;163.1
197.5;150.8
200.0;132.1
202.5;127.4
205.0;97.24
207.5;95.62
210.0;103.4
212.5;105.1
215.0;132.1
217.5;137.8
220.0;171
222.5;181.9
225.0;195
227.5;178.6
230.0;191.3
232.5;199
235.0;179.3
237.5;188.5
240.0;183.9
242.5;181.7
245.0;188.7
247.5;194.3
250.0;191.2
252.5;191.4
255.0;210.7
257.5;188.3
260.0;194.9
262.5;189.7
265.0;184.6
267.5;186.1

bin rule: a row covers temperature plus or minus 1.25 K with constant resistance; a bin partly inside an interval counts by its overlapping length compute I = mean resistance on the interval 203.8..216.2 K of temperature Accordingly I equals 107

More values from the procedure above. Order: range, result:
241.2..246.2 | 185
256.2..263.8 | 191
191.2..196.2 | 160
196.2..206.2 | 127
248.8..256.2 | 198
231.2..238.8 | 189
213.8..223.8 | 156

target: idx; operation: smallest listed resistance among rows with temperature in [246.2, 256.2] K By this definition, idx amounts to 191.2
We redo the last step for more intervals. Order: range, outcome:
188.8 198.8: 150.8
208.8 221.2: 103.4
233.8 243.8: 179.3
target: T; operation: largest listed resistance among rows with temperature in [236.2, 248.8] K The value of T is 194.3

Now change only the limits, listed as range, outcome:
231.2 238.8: 199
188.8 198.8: 187.7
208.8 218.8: 137.8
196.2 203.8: 150.8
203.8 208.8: 97.24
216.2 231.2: 195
